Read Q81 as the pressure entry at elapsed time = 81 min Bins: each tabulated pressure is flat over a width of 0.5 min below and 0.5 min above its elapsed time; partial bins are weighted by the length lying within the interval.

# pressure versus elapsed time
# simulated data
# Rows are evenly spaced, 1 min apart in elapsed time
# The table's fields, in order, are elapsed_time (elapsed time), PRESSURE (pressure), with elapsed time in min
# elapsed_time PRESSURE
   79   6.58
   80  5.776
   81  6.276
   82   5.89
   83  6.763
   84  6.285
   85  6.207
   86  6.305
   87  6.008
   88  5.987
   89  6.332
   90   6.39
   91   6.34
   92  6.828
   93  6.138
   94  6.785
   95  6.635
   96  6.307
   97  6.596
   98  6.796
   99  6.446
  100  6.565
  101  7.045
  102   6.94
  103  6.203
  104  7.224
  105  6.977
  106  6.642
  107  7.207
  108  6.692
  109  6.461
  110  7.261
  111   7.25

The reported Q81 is 6.276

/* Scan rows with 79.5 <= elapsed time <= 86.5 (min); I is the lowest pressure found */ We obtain 5.776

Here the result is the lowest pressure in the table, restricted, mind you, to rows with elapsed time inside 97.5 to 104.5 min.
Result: 6.203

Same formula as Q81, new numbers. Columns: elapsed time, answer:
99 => 6.446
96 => 6.307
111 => 7.25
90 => 6.39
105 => 6.977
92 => 6.828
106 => 6.642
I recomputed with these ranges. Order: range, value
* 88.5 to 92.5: 6.332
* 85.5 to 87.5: 6.008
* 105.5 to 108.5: 6.642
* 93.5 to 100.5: 6.307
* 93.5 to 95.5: 6.635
